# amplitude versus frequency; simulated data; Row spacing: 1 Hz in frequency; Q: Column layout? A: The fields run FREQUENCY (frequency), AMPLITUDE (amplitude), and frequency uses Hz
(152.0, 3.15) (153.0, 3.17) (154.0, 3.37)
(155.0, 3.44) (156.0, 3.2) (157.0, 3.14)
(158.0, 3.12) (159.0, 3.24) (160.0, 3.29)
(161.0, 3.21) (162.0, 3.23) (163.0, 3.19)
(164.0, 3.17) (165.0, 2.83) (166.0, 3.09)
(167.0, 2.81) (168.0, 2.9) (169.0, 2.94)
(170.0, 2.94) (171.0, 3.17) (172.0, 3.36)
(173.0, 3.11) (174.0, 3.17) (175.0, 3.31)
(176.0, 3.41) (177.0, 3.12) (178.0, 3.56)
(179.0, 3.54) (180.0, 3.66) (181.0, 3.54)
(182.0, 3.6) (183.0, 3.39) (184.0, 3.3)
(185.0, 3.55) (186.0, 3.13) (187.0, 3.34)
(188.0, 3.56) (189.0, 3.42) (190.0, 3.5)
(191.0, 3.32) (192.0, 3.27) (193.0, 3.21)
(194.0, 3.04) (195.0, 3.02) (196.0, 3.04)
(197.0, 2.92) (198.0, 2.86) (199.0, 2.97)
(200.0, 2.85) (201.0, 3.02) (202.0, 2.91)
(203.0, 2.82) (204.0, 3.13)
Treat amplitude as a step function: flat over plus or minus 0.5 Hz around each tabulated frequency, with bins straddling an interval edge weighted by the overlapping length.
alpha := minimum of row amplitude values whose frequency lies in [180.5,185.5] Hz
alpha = 3.3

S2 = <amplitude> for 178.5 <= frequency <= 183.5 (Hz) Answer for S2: 3.55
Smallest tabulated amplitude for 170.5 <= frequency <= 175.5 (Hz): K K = 3.11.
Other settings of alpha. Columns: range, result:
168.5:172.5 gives 2.94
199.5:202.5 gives 2.85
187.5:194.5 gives 3.04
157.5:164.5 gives 3.12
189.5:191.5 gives 3.32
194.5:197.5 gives 2.92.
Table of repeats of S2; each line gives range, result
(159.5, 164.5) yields 3.22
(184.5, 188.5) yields 3.4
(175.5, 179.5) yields 3.41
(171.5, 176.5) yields 3.27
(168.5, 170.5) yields 2.94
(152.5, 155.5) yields 3.33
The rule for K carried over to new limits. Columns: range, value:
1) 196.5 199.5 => 2.86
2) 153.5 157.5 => 3.14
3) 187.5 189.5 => 3.42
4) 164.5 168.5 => 2.81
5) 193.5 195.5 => 3.02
